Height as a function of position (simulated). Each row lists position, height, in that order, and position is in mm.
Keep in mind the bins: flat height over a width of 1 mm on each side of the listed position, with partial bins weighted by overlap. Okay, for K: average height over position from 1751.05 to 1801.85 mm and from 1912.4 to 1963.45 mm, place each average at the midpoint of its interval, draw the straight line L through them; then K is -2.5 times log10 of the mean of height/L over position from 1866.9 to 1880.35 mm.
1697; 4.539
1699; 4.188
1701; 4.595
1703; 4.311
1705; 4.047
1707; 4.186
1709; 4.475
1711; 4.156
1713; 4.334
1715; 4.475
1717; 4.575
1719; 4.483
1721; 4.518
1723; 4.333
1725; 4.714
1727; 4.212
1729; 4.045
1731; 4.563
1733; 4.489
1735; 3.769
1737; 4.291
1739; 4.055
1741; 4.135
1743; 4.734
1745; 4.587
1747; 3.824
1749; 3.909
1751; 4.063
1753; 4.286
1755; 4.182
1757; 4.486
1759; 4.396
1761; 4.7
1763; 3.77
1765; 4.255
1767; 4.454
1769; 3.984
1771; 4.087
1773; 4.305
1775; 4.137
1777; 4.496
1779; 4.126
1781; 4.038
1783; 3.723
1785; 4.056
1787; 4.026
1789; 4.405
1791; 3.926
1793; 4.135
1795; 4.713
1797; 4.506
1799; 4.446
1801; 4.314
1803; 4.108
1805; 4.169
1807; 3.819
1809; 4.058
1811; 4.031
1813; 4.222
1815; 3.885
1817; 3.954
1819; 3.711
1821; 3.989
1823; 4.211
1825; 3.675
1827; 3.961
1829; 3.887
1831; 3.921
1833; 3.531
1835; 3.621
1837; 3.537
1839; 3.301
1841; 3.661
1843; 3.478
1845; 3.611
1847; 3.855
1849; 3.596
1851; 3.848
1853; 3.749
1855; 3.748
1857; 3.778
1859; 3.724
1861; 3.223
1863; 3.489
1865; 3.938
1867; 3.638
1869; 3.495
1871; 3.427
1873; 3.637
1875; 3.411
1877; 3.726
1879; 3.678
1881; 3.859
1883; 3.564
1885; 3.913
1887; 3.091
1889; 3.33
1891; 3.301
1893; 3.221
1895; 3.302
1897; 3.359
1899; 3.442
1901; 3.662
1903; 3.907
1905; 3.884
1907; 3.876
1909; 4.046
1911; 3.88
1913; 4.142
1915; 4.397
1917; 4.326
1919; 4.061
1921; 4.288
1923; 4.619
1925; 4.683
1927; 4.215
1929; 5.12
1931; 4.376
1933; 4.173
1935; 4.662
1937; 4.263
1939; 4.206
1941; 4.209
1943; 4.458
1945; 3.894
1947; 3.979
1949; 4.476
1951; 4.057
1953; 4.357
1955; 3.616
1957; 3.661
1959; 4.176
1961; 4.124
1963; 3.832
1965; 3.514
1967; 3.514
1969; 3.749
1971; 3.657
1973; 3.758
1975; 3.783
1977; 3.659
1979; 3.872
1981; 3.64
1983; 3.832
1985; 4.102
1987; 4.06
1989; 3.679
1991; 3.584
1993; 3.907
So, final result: 0.19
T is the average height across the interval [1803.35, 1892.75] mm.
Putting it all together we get 3.71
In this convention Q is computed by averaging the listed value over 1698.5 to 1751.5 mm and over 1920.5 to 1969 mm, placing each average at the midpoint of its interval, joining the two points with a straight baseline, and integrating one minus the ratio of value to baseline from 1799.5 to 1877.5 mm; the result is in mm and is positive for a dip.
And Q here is 8.57 mm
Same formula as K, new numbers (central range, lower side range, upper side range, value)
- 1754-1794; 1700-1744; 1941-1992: 0.02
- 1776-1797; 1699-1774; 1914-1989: 0.02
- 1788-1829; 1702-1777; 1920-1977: 0.03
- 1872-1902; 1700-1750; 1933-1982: 0.16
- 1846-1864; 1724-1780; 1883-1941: 0.12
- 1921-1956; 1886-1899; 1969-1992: -0.22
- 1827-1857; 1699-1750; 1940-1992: 0.12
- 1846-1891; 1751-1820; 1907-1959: 0.16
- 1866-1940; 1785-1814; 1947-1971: 0.03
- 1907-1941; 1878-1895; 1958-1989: -0.19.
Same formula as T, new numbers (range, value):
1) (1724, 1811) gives 4.22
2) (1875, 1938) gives 3.94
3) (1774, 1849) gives 3.97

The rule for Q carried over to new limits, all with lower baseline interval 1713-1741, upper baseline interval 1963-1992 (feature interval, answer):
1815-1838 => 1.6 mm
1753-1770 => -0.1 mm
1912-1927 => -1.8 mm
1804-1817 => 0.4 mm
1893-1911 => 1.2 mm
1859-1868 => 1.0 mm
